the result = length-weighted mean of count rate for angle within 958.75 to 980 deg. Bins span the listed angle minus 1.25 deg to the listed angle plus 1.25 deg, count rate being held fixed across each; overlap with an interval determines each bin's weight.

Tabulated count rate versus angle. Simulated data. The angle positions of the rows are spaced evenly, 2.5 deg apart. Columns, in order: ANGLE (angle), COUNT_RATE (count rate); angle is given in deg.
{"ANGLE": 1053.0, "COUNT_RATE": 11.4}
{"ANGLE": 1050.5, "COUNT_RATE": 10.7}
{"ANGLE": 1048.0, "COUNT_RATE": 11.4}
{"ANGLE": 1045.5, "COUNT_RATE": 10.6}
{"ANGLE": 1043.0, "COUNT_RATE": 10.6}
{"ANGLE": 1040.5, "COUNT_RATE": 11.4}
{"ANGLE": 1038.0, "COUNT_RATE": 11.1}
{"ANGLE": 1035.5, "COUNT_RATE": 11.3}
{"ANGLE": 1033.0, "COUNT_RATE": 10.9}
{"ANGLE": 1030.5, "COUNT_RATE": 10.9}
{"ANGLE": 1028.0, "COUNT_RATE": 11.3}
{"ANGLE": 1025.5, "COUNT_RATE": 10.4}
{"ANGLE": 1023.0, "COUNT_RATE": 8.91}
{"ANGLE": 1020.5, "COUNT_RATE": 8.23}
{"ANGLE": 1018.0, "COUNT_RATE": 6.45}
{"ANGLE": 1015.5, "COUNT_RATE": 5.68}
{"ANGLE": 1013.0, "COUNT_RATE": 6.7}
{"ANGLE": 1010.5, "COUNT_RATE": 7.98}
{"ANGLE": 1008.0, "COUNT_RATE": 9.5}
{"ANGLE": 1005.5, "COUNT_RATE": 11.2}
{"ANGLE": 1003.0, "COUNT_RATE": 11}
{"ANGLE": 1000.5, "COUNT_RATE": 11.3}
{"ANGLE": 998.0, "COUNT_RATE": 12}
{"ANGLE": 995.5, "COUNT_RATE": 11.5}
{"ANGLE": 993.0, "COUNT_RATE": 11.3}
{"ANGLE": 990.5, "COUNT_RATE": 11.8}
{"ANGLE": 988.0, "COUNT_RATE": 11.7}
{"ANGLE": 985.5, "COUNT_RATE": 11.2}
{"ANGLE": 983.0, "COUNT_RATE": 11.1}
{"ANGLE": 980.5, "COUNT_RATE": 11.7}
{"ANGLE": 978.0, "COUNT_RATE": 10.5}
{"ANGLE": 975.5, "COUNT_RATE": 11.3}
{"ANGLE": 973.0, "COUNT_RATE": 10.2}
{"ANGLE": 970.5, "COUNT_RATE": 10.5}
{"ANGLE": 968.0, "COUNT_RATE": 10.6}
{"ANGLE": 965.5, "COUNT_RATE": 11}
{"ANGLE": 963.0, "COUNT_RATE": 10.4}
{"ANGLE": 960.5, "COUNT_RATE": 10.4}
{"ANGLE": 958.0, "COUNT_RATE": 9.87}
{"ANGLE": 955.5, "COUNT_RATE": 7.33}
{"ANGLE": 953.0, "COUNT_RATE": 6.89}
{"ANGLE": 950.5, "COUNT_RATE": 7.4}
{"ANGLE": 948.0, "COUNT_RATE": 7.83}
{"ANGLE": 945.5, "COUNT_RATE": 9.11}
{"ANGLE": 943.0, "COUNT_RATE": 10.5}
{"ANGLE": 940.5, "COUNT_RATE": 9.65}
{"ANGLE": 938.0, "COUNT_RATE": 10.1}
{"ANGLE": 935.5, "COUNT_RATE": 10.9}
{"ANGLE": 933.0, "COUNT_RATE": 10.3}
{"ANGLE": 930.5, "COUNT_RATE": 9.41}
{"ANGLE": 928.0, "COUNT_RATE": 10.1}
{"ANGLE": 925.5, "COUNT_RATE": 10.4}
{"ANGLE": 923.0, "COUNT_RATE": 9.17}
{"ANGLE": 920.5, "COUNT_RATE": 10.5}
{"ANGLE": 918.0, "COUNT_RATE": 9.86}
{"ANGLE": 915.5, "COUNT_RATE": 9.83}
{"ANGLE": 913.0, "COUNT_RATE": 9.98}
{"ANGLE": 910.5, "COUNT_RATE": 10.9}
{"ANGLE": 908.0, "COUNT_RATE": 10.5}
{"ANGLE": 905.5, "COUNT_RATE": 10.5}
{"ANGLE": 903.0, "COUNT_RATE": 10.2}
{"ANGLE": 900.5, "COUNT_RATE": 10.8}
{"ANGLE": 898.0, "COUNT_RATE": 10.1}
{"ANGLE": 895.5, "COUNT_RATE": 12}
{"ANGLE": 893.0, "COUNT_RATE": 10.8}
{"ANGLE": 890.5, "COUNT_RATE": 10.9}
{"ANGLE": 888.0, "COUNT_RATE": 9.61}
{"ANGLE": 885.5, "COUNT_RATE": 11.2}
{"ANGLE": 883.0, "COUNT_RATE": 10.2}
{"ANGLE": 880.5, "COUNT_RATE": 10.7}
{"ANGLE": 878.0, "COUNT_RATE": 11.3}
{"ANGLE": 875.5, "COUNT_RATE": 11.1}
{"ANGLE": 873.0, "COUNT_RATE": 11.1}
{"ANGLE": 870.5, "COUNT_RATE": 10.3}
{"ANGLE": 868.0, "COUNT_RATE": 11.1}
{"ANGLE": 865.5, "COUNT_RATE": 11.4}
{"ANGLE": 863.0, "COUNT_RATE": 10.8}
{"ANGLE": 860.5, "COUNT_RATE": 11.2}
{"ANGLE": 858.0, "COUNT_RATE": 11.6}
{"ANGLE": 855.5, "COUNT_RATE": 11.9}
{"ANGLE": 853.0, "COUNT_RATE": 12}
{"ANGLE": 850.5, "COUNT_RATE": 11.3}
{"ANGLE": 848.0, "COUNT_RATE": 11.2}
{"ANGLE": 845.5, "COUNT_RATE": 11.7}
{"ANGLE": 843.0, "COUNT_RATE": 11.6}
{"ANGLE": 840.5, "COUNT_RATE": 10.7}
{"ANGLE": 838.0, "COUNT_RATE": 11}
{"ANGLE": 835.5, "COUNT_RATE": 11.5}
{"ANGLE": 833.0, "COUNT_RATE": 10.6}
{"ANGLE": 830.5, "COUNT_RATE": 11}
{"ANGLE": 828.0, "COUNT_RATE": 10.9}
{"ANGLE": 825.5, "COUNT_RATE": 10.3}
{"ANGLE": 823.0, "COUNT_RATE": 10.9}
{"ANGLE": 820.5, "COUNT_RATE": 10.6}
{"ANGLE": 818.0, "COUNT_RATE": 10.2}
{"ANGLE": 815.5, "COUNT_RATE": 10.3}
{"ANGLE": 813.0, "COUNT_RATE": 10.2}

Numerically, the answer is 10.6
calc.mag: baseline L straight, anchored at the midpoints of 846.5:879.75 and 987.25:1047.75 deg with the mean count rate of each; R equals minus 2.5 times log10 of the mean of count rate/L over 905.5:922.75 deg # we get 0.070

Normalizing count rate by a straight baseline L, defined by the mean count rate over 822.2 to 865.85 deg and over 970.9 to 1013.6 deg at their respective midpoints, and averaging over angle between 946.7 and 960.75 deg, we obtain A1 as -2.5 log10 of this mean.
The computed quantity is 0.31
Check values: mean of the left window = 11.2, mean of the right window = 10.8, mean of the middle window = 8.14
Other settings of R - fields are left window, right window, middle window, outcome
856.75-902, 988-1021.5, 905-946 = 0.04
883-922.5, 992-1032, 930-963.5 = 0.10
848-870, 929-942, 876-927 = 0.02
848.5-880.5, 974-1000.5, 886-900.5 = 0.05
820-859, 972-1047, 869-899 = 0.02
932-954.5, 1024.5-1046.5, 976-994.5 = -0.14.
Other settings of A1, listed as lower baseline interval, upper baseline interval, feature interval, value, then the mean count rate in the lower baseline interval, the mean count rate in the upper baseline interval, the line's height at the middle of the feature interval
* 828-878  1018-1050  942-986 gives 0.09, 11.2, 10.4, 10.7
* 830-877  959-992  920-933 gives 0.12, 11.2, 10.9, 11.1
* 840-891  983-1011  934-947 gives 0.11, 11.1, 11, 11.1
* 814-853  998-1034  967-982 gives -0.11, 11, 9.4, 9.75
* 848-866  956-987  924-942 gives 0.08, 11.4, 10.7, 10.9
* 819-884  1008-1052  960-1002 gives -0.11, 11.1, 9.68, 10.1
